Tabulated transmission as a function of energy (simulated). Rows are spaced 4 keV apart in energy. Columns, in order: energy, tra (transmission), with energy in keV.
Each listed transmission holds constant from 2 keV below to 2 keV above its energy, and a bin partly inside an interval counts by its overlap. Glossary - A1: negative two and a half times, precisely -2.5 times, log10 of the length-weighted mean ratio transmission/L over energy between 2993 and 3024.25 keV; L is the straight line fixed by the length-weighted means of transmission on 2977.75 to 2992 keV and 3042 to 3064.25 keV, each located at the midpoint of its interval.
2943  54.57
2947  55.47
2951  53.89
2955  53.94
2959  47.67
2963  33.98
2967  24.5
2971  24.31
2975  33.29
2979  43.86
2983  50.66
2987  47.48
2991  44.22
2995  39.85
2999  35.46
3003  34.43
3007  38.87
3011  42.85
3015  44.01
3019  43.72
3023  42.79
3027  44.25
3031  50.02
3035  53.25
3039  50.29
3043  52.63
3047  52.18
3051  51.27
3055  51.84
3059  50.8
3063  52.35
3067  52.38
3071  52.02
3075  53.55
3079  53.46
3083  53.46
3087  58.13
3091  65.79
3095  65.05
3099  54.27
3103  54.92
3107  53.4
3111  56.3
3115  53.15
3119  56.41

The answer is 0.207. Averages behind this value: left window 46.9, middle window 40.2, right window 51.8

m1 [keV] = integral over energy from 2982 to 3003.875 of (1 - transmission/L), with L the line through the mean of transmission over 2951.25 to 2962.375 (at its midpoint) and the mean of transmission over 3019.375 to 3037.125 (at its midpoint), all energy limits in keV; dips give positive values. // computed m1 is 2.8 keV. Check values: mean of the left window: 49.2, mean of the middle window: 42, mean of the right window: 47.2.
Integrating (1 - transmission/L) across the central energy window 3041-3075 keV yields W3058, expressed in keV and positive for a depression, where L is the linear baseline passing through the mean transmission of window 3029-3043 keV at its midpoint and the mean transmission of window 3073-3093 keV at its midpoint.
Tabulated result 1.2 keV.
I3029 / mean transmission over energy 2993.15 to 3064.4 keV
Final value 46.1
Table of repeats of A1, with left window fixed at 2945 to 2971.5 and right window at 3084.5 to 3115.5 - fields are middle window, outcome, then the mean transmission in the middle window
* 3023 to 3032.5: 0.09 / 46.1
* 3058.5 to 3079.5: 0.04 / 52.5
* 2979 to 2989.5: -0.05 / 47.8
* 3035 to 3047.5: -0.01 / 51.9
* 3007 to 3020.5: 0.14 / 42.8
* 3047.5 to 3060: 0.03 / 51.4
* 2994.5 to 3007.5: 0.28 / 36.6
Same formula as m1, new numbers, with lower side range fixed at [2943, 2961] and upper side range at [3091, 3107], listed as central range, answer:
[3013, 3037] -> 4.03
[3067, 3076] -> 0.75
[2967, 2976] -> 4.42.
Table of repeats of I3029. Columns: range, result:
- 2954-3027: 40.2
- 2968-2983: 35.4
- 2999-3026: 40.8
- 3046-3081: 52.2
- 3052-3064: 51.6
